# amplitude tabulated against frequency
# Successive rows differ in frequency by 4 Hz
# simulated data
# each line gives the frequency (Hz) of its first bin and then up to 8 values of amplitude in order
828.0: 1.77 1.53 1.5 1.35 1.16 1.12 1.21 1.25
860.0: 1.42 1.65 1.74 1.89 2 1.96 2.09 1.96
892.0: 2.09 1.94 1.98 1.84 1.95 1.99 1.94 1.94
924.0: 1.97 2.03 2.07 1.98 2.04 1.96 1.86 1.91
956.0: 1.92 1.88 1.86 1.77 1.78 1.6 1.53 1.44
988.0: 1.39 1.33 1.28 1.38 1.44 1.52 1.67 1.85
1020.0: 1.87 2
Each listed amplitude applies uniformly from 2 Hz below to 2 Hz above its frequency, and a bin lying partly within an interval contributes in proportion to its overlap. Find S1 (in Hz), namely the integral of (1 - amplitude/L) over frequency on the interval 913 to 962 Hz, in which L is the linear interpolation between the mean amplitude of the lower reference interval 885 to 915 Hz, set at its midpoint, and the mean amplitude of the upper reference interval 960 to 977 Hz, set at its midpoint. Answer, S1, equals -2.5 Hz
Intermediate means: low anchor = 1.97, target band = 1.96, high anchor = 1.78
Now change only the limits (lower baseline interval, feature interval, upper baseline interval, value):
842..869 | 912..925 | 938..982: -2.5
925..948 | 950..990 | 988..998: -2.7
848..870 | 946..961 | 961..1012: -3.8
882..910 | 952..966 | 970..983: -1.6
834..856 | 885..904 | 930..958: -4.3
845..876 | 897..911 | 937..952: -1.6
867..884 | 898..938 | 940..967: -1.1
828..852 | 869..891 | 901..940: -4.1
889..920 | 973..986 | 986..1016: 0.2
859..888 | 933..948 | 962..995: -2.7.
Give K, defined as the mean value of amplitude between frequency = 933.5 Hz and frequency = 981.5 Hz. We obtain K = 1.85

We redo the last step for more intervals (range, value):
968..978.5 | 1.7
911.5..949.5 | 1.98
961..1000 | 1.55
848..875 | 1.51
